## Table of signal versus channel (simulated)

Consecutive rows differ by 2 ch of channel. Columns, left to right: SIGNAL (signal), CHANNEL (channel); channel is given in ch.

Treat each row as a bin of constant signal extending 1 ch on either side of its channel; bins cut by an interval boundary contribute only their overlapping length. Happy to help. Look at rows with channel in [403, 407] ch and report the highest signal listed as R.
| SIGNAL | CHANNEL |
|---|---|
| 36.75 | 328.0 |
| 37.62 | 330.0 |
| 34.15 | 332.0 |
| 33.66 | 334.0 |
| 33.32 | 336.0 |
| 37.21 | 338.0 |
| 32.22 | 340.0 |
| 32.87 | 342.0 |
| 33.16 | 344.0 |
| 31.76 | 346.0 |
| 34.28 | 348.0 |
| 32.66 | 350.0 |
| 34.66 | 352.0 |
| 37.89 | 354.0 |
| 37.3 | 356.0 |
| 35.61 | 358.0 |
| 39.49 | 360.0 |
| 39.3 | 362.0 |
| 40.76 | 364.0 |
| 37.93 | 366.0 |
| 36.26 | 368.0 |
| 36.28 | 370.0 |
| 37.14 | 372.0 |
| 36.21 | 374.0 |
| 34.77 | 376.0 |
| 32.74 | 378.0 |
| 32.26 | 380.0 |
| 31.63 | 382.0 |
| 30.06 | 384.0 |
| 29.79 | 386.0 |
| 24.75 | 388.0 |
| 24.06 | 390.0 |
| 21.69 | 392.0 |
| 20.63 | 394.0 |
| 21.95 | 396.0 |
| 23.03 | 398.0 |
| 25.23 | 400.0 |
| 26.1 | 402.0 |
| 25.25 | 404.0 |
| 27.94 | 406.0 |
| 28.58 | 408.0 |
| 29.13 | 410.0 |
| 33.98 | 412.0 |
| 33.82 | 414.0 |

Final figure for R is 27.94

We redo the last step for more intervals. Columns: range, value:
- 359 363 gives 39.49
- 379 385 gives 32.26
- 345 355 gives 37.89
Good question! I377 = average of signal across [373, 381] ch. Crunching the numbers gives 34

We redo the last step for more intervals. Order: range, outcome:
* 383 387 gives 29.9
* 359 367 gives 39.4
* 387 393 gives 23.5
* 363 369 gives 38.3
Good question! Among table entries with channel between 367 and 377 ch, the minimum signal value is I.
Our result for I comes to 34.77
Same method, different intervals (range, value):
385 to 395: 20.63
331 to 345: 32.22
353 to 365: 35.61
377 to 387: 29.79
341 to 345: 32.87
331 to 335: 33.66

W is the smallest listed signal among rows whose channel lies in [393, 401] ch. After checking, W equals 20.63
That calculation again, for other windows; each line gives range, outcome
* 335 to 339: 33.32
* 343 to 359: 31.76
